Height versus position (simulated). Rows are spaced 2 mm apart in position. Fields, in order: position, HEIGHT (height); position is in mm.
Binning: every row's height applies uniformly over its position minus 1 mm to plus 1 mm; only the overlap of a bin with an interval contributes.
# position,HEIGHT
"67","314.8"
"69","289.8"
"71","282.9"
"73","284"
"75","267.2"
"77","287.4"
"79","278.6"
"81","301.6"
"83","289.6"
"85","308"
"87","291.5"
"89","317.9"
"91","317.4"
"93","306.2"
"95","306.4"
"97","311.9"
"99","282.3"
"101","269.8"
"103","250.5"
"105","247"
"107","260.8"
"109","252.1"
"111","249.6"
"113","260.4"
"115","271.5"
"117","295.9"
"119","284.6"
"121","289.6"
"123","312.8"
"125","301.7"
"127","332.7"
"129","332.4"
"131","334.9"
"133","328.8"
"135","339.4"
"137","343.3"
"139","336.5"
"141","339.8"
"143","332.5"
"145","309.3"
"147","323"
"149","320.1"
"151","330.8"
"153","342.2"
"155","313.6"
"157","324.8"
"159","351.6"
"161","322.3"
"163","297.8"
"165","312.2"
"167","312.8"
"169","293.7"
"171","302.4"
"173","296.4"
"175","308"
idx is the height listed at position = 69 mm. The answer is 289.8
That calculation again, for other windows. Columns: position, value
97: 311.9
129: 332.4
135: 339.4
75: 267.2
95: 306.4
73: 284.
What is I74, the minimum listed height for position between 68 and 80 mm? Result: 267.2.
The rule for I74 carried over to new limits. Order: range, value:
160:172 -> 293.7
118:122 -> 284.6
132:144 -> 328.8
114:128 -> 271.5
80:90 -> 289.6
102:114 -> 247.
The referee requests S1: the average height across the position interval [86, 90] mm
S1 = 305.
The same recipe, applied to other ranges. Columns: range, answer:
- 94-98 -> 309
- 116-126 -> 297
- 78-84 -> 290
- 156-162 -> 333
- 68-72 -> 286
